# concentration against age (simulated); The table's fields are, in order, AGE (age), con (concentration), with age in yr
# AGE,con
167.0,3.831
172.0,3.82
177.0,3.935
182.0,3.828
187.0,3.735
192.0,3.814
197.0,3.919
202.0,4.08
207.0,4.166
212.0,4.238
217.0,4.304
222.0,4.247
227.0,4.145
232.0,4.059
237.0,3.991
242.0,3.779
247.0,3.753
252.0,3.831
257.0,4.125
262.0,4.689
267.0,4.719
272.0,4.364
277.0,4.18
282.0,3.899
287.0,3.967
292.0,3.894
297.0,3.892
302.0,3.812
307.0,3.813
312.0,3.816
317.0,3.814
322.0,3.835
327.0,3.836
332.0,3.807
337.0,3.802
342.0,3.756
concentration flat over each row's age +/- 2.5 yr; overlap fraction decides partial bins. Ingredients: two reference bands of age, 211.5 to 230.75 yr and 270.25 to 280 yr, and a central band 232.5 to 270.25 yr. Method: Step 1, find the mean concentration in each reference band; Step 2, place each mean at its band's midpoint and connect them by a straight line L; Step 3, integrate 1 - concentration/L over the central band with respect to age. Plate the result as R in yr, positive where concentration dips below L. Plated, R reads 1.0 yr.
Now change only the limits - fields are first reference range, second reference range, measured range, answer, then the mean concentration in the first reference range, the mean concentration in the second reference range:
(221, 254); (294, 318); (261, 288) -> -2.8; 3.96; 3.83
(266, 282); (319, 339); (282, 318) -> 1.9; 4.31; 3.82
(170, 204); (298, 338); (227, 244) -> -0.5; 3.87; 3.82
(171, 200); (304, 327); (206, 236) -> -2.7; 3.85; 3.82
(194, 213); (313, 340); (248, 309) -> -2.7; 4.08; 3.82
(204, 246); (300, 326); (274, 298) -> -0.4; 4.1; 3.82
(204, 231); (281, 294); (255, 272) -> -2.0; 4.21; 3.92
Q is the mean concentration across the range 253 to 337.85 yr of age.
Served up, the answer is 4.02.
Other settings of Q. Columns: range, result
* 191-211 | 4.03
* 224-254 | 3.93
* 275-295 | 3.98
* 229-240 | 4.02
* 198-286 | 4.14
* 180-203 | 3.86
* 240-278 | 4.19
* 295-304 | 3.85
